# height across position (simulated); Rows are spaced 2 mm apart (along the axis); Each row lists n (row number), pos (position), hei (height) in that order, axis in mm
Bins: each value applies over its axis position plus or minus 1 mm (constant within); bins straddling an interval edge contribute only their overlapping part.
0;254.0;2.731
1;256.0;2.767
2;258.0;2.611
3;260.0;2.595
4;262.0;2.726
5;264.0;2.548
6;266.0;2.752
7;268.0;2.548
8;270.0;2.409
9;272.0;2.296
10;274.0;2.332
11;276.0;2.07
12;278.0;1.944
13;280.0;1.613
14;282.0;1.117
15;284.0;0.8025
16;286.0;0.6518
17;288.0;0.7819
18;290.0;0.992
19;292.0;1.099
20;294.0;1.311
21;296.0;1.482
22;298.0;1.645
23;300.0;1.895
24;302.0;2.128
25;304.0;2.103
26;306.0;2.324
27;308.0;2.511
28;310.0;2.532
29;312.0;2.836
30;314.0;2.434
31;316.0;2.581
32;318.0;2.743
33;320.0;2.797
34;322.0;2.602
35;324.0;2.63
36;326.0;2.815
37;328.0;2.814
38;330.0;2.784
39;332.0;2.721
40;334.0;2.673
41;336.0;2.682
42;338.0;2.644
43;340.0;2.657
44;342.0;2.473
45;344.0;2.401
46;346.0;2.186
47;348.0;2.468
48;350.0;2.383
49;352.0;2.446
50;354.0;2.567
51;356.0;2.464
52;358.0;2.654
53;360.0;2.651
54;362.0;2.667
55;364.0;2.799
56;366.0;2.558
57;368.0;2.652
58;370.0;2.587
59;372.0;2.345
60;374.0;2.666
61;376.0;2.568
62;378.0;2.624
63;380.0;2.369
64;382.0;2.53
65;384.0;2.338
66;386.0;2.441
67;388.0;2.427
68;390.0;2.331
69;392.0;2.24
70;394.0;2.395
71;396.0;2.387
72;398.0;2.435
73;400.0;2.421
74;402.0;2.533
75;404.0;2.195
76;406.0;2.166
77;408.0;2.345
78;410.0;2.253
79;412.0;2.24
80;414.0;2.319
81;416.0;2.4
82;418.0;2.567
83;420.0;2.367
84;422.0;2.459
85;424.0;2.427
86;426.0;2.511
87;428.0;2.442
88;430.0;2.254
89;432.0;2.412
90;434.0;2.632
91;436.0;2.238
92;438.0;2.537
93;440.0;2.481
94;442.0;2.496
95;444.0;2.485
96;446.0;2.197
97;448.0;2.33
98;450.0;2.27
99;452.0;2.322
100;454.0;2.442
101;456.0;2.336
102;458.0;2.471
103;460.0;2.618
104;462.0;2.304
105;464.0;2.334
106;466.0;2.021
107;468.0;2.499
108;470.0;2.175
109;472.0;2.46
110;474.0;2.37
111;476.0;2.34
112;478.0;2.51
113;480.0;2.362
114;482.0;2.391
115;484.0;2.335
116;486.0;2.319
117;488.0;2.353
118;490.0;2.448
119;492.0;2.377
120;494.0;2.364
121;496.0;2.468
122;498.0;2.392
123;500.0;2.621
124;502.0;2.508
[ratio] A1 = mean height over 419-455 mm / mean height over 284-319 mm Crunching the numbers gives 1.30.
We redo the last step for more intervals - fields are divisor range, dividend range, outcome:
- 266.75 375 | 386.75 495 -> 1.05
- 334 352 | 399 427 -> 0.95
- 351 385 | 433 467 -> 0.93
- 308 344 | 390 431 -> 0.89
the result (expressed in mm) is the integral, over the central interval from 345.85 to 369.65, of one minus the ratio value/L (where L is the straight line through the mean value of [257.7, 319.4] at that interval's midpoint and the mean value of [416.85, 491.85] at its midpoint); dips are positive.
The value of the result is -4.2 mm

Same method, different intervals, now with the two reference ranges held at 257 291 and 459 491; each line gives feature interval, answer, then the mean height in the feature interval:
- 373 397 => -3.03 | 2.44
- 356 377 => -4.72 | 2.61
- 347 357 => -1.75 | 2.47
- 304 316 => -2.93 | 2.5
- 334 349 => -3.17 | 2.51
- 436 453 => -0.61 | 2.38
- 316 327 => -3.64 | 2.7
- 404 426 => -1.17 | 2.35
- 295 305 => 0.68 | 1.85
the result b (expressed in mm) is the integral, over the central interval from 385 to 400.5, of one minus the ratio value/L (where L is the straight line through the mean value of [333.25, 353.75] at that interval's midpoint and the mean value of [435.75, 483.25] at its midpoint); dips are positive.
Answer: 0.41 mm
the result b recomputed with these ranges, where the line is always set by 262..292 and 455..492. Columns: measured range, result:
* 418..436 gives -1.6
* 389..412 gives -1.9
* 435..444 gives -0.7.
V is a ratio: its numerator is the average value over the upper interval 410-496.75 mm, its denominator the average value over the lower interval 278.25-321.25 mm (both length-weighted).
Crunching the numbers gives 1.30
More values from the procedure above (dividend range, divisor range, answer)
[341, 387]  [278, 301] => 2.01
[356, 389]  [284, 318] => 1.40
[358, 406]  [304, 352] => 0.96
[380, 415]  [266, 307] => 1.38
